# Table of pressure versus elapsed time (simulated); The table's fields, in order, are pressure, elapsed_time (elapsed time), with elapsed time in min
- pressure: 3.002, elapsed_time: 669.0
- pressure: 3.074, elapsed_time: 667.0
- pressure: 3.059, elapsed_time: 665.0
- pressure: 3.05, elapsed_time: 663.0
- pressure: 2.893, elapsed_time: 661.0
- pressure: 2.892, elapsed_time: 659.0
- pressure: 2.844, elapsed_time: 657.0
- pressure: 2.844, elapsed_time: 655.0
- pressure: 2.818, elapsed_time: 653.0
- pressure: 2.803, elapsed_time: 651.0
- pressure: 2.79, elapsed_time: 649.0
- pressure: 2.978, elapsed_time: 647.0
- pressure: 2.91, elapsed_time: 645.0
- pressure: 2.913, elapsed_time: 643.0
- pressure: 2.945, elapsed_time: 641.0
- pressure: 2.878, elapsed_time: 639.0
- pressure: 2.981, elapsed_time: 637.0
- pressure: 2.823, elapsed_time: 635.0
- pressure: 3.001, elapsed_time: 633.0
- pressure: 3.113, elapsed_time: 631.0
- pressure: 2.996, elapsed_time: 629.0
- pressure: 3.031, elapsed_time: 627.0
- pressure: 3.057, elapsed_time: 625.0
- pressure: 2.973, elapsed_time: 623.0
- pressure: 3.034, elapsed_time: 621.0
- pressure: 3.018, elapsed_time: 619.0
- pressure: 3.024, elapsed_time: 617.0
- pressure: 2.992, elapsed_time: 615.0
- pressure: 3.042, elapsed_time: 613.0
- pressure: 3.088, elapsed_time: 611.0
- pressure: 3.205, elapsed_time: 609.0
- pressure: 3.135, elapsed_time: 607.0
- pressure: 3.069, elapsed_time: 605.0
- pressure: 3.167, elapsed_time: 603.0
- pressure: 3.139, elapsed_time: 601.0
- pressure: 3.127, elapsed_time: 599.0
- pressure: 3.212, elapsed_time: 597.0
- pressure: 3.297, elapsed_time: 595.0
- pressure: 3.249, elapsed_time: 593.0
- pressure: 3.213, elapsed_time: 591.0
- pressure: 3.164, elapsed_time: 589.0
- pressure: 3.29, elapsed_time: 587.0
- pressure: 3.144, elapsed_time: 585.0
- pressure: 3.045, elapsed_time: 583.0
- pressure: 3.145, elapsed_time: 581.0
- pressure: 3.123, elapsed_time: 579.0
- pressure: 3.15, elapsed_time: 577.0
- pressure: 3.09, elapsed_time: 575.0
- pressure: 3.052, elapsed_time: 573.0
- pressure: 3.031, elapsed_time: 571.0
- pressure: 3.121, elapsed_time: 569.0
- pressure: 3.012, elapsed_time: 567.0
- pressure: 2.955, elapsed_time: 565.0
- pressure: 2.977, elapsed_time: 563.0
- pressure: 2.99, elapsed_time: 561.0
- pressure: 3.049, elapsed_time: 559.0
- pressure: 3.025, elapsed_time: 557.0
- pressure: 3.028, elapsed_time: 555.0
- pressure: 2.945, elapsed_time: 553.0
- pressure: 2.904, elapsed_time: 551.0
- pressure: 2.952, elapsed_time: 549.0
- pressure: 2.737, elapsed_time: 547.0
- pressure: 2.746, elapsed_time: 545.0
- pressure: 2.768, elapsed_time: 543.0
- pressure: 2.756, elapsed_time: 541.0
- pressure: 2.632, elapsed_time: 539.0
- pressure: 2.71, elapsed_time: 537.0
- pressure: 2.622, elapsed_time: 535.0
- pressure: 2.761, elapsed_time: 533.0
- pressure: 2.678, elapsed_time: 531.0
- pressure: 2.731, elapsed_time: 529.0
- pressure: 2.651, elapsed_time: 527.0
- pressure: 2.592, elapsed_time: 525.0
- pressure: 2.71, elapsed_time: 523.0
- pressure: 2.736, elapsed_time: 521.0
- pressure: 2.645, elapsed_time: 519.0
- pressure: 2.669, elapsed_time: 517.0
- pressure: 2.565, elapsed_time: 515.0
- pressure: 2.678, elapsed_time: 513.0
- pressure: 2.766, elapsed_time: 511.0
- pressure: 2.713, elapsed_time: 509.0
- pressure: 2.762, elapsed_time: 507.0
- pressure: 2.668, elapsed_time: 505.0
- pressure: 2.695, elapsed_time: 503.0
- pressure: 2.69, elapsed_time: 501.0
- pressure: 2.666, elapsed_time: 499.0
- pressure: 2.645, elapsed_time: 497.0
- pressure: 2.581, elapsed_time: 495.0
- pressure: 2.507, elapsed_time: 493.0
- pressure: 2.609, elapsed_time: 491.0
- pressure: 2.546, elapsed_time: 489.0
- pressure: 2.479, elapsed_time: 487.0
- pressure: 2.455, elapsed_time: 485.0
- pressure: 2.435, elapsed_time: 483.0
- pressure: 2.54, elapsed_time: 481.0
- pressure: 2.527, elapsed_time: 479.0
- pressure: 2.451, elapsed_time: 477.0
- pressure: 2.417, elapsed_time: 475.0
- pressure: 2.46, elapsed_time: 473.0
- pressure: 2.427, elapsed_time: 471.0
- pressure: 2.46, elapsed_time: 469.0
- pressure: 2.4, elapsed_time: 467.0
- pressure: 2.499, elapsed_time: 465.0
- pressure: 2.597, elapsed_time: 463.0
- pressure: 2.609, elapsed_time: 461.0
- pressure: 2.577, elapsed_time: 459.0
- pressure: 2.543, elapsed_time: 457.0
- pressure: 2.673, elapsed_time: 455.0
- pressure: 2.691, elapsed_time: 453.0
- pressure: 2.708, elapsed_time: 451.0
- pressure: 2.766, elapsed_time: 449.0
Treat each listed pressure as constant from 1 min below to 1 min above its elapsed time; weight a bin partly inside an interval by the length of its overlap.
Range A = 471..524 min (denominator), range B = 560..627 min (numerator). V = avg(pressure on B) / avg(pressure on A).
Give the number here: 1.19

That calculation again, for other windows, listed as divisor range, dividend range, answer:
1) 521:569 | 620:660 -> 1.04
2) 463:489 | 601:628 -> 1.24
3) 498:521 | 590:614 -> 1.18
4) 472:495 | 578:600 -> 1.27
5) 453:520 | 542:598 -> 1.18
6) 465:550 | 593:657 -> 1.15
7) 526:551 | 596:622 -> 1.13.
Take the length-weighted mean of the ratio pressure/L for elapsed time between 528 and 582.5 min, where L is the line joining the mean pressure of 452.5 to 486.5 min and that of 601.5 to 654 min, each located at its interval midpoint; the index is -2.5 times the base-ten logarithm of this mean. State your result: -0.05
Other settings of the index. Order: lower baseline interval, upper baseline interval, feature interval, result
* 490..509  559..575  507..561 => 0.03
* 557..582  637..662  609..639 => -0.03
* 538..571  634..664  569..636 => -0.07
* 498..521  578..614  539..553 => 0.03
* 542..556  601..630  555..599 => -0.06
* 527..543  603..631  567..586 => -0.08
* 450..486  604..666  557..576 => -0.09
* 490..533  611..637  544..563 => -0.05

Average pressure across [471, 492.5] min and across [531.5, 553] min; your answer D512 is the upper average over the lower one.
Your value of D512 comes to 1.11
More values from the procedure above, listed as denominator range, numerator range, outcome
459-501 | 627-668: 1.16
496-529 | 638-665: 1.08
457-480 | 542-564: 1.17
